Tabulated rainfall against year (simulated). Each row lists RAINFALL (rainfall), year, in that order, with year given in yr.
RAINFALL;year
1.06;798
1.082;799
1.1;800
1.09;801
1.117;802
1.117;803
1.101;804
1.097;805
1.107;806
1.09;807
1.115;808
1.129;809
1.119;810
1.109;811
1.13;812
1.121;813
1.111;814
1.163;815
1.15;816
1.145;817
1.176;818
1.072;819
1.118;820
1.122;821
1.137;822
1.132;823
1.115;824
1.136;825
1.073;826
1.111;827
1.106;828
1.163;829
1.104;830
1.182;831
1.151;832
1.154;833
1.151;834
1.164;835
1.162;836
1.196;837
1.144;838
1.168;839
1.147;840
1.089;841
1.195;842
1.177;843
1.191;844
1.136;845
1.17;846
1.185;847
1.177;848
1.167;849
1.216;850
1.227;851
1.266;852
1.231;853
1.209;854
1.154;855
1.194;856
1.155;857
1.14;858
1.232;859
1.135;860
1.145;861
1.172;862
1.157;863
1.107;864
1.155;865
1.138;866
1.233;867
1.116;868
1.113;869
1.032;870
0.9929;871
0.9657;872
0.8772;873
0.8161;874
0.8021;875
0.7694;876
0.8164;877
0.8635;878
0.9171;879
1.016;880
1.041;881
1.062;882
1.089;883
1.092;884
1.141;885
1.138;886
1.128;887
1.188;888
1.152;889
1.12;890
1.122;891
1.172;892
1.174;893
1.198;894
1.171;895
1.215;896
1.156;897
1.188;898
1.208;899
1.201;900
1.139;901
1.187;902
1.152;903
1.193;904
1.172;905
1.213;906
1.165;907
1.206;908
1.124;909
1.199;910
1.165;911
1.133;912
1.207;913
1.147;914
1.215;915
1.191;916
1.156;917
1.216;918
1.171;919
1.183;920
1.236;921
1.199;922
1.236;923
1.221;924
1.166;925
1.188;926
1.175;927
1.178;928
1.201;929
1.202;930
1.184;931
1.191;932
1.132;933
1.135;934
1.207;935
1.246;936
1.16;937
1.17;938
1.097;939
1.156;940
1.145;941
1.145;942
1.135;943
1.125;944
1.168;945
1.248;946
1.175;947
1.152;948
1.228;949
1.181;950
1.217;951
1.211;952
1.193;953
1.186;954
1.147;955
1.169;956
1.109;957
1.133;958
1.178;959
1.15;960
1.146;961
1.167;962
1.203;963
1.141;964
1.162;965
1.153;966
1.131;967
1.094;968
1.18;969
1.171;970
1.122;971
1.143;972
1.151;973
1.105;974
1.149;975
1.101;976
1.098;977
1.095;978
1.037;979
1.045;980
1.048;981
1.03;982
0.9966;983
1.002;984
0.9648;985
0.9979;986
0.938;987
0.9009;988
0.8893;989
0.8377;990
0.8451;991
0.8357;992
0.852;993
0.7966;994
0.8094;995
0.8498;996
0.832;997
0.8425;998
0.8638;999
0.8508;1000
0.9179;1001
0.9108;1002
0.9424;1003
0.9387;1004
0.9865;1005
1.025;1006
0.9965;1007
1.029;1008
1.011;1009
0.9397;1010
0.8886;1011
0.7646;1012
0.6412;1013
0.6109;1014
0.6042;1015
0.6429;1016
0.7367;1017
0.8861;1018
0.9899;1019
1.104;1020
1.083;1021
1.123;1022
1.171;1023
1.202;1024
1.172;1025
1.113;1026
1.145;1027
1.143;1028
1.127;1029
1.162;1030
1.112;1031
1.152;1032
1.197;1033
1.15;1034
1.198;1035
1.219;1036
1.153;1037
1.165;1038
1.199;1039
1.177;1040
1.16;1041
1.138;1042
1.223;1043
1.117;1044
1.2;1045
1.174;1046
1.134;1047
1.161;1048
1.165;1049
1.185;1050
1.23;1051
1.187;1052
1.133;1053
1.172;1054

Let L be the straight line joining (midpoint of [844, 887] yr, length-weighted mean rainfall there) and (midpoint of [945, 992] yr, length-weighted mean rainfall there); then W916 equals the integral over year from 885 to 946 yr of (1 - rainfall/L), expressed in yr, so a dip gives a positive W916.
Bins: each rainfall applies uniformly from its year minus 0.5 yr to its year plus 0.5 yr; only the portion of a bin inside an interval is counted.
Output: -4.40 yr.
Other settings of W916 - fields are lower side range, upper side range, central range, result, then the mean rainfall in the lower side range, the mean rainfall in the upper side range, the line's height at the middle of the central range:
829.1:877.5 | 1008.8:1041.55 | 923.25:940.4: -1.5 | 1.12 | 1.04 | 1.08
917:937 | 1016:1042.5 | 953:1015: 7.9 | 1.19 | 1.11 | 1.15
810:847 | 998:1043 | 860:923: -0.9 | 1.14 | 1.02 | 1.1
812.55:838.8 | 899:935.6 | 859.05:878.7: 2.3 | 1.14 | 1.18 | 1.16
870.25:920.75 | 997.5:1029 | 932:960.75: -3.6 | 1.11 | 0.947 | 1.04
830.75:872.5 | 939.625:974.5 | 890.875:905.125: -0.2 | 1.16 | 1.16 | 1.16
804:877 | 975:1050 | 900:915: -1.3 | 1.12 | 1.01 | 1.08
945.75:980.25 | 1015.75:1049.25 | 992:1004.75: 3.0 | 1.15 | 1.12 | 1.14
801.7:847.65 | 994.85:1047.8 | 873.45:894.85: 1.2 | 1.14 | 1.02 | 1.1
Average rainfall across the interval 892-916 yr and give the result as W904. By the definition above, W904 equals 1.18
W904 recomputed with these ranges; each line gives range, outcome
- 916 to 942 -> 1.18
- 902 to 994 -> 1.13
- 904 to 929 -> 1.19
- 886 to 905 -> 1.17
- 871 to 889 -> 0.989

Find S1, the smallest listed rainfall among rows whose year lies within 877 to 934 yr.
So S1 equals 0.8164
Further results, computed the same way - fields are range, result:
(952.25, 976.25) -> 1.094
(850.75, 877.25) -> 0.7694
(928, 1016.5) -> 0.6042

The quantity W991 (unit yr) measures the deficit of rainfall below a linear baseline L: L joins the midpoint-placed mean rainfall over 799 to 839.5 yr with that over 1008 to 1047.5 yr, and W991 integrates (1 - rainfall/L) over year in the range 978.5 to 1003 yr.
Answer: 3.5 yr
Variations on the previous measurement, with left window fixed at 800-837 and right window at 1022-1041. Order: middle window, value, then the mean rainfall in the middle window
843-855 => -0.7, 1.2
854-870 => -0.3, 1.15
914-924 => -0.5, 1.2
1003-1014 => 2.4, 0.909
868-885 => 2.6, 0.964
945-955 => -0.4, 1.19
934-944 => -0.1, 1.16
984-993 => 2.0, 0.904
